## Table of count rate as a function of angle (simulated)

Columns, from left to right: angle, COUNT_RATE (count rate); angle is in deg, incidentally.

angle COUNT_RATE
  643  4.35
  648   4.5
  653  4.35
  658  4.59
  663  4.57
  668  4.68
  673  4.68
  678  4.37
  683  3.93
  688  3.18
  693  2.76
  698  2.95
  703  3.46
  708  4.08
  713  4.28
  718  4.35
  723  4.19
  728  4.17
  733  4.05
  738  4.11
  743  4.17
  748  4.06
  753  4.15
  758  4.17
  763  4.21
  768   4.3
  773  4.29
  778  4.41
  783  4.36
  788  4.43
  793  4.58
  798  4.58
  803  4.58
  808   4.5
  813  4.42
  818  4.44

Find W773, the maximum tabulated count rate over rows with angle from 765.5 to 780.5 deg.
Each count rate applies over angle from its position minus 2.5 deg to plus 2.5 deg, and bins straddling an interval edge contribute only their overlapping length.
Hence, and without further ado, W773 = 4.41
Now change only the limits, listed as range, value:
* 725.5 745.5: 4.17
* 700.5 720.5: 4.35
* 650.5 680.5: 4.68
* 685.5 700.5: 3.18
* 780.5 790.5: 4.43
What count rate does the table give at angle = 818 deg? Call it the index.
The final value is 4.44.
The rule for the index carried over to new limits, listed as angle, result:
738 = 4.11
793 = 4.58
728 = 4.17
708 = 4.08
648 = 4.5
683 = 3.93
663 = 4.57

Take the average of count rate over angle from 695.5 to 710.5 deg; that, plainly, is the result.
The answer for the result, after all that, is 3.5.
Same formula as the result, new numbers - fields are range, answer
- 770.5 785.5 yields 4.35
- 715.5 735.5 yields 4.19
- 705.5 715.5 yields 4.18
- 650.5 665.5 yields 4.5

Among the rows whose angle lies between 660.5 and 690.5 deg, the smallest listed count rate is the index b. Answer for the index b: 3.18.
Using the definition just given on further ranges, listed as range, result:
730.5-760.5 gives 4.05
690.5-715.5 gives 2.76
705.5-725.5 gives 4.08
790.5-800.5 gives 4.58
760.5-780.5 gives 4.21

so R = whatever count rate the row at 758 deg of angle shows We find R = 4.17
